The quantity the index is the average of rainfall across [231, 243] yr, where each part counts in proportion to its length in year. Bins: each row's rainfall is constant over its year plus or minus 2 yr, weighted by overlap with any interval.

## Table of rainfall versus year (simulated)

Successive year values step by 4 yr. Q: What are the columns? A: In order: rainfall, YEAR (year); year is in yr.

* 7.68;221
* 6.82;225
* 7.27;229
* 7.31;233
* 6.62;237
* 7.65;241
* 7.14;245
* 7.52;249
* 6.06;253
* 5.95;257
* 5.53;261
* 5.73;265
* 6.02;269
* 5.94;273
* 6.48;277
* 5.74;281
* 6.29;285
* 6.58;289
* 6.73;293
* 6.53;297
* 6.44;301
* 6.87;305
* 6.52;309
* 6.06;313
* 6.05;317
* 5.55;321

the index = 7.19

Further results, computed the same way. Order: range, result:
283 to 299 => 6.53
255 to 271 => 5.81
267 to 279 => 6.15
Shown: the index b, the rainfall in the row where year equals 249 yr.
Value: 7.52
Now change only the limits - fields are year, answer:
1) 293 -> 6.73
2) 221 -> 7.68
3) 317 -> 6.05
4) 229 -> 7.27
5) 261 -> 5.53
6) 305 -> 6.87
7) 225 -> 6.82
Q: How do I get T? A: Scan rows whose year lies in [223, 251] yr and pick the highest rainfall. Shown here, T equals 7.65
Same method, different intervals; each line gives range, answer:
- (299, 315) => 6.87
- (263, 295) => 6.73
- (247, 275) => 7.52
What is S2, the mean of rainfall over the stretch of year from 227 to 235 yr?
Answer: 7.29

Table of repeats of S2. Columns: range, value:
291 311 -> 6.62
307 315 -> 6.29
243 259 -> 6.67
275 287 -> 6.17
